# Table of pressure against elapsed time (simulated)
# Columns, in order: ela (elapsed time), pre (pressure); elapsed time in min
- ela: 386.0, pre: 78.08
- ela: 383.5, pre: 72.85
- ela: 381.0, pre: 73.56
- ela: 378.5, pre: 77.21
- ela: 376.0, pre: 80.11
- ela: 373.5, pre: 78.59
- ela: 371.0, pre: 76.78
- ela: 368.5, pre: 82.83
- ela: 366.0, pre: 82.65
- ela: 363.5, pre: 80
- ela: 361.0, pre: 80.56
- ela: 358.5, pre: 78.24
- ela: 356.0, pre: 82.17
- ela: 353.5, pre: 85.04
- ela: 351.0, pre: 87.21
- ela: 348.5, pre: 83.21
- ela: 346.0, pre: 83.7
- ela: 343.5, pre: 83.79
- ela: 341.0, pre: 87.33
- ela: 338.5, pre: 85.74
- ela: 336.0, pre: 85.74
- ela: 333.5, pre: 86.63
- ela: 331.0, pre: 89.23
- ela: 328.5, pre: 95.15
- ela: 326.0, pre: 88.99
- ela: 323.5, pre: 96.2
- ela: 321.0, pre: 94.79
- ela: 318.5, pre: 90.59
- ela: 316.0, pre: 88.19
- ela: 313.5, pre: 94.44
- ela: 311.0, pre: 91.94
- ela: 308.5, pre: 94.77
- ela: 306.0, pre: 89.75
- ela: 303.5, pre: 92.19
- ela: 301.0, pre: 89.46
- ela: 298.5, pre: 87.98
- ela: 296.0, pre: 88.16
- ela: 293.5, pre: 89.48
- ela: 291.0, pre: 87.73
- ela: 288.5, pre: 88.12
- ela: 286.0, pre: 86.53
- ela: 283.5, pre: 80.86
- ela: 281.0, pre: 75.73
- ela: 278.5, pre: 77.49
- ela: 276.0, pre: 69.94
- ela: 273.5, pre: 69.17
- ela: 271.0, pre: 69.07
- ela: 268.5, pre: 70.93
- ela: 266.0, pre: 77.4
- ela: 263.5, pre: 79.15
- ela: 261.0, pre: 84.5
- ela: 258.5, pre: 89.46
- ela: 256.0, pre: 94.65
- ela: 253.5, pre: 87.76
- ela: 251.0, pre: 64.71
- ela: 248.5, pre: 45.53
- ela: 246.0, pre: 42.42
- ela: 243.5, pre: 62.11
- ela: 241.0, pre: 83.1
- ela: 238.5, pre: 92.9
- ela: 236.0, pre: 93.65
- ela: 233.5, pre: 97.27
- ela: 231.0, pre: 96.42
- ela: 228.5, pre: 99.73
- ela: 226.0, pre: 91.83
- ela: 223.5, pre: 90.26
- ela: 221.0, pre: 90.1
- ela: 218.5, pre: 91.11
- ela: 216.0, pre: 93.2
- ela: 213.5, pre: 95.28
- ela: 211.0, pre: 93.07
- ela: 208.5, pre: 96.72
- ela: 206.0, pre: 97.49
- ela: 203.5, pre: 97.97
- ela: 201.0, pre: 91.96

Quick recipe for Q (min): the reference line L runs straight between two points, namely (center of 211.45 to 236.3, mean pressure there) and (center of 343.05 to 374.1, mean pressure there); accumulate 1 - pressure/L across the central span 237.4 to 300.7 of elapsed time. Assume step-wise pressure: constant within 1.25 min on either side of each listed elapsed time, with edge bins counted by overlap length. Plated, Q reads 8.3 min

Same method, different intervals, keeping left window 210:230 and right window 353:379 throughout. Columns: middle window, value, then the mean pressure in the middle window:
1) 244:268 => 4.4 min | 73.5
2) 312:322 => -0.9 min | 91.9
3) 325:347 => -1.2 min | 87.4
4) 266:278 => 2.4 min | 71.1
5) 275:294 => 1.2 min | 81.8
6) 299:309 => -0.6 min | 91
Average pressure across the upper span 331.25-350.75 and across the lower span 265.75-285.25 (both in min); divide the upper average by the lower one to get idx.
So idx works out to 1.16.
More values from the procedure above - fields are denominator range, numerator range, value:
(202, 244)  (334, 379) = 0.89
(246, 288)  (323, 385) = 1.10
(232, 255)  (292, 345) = 1.20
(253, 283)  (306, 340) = 1.16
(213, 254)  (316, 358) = 1.06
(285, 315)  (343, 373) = 0.91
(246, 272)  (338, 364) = 1.12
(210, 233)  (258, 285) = 0.82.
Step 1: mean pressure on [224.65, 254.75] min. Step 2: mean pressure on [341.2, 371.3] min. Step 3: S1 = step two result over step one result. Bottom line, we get 1.03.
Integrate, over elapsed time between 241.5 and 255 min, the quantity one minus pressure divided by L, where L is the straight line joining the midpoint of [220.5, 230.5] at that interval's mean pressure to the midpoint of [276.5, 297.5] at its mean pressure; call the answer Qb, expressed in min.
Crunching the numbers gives 4.1 min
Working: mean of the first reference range 93.5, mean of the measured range 62.4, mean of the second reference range 83.8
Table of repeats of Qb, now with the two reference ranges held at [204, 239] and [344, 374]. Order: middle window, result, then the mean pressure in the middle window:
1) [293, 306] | -0.3 min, 89.5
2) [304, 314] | -0.7 min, 92.6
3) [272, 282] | 1.8 min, 72.9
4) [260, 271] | 1.6 min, 76.8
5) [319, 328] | -0.9 min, 93.3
